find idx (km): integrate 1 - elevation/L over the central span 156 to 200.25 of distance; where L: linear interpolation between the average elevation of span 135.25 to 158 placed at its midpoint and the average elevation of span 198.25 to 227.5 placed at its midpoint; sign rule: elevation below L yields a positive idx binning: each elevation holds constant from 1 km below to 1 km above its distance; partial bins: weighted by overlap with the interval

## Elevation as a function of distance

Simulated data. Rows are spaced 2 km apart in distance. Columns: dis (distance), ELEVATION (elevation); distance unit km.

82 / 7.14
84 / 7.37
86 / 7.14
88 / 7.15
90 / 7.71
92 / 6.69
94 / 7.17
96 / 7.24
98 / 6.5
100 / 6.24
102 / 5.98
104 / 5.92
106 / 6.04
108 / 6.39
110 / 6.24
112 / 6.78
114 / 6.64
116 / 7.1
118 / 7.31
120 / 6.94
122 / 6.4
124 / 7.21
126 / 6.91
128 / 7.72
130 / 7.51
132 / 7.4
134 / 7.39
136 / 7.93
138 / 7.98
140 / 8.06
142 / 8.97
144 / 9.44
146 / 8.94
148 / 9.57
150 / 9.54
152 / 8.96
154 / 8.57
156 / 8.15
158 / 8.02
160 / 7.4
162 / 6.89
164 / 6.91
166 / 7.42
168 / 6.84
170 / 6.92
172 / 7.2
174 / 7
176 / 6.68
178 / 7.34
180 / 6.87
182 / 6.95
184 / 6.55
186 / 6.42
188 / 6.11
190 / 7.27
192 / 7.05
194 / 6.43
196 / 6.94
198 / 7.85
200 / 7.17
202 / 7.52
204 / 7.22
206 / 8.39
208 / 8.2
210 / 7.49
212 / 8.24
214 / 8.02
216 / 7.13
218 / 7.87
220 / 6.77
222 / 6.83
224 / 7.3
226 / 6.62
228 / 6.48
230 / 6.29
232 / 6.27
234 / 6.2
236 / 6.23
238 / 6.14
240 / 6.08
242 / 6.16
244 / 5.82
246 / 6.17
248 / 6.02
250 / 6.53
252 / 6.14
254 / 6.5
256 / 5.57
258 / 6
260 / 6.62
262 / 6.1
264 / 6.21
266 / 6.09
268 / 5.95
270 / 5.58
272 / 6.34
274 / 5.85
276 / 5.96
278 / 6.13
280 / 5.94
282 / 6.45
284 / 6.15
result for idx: 5.94 km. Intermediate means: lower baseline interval 8.71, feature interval 7.03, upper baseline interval 7.48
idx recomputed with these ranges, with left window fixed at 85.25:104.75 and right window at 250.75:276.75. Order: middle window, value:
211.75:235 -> -2.7 km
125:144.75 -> -3.9 km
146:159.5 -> -4.6 km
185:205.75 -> -2.2 km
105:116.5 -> 0.4 km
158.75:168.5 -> -1.0 km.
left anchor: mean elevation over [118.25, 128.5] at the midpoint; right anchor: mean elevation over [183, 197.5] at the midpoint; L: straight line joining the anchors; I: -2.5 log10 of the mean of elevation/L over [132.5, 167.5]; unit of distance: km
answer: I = -0.19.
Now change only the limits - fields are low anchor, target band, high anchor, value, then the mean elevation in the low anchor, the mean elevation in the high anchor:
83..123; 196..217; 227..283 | -0.211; 6.75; 6.14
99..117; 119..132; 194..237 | -0.101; 6.37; 7.17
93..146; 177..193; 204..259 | 0.014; 7.17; 6.73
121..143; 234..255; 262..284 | 0.032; 7.59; 6.06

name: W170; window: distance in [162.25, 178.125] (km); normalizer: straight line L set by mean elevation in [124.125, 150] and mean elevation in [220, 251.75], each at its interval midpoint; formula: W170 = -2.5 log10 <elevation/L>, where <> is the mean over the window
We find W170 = 0.08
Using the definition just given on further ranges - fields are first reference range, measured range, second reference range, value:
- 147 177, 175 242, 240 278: -0.01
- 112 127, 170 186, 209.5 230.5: 0.03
